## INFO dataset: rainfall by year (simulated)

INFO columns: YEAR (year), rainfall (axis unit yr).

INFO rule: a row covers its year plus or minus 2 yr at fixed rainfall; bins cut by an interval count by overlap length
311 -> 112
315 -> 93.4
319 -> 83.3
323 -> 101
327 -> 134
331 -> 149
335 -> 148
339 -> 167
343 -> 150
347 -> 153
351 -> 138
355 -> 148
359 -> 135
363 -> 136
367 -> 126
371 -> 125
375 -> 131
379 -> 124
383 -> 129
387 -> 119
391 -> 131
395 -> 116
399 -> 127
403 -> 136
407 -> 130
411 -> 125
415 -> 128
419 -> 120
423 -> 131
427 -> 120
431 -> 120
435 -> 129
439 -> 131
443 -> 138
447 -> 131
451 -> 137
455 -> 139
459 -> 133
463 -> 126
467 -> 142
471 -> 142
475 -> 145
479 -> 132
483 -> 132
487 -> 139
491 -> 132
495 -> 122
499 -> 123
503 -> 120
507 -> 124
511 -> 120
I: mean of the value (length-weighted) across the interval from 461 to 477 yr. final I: 139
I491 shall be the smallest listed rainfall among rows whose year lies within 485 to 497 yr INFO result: 122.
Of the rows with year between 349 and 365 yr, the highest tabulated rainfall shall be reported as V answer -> 148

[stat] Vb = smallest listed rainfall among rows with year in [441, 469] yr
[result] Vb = 126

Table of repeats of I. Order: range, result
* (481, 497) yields 131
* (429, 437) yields 124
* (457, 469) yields 134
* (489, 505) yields 124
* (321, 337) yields 133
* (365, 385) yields 127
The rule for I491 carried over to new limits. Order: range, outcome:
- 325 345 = 134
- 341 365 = 135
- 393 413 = 116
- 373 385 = 124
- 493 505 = 120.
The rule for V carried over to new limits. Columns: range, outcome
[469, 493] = 145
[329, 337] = 149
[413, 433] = 131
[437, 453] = 138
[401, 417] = 136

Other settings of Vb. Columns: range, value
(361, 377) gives 125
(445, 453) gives 131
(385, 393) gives 119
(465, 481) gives 132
